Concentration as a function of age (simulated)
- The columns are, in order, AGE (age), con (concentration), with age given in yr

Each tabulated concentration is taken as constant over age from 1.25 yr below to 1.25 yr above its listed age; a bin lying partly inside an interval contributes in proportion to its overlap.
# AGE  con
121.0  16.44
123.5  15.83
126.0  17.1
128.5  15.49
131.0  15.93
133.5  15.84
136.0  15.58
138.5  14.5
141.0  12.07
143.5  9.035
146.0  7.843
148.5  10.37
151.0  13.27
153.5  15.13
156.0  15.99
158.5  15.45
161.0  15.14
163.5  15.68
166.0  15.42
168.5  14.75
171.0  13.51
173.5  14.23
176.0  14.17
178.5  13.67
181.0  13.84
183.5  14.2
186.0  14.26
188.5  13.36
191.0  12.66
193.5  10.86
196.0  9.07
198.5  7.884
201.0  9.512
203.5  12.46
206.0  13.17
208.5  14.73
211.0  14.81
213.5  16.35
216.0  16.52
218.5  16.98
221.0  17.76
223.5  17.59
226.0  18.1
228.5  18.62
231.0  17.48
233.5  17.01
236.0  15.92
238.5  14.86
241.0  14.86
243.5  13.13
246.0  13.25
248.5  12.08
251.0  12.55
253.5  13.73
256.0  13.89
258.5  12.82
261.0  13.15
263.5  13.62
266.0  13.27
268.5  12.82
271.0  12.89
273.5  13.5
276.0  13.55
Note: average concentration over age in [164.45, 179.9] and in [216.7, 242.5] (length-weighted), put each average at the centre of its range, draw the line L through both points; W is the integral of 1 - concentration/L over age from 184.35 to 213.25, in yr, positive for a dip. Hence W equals 6.1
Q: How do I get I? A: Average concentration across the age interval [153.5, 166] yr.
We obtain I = 15.5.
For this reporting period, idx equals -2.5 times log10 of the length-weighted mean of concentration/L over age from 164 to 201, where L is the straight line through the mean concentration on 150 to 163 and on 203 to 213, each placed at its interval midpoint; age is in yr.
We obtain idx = 0.13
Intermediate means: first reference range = 15.1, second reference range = 14.1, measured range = 12.9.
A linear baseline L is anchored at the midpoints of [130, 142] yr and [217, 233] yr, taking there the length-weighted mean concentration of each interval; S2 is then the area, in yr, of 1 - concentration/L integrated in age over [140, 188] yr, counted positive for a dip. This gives 6.6 yr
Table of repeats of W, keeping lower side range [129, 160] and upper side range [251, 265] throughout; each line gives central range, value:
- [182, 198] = 1.45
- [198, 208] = 1.60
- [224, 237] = -3.96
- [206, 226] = -4.32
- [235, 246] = -0.92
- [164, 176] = -0.95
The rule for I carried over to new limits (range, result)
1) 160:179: 14.6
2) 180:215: 12.7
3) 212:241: 16.9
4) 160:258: 14.3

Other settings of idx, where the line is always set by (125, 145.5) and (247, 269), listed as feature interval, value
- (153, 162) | -0.11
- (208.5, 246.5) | -0.21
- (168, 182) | -0.01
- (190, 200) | 0.33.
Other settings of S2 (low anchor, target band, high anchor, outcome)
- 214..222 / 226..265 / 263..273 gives 0.9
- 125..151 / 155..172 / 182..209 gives -3.2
